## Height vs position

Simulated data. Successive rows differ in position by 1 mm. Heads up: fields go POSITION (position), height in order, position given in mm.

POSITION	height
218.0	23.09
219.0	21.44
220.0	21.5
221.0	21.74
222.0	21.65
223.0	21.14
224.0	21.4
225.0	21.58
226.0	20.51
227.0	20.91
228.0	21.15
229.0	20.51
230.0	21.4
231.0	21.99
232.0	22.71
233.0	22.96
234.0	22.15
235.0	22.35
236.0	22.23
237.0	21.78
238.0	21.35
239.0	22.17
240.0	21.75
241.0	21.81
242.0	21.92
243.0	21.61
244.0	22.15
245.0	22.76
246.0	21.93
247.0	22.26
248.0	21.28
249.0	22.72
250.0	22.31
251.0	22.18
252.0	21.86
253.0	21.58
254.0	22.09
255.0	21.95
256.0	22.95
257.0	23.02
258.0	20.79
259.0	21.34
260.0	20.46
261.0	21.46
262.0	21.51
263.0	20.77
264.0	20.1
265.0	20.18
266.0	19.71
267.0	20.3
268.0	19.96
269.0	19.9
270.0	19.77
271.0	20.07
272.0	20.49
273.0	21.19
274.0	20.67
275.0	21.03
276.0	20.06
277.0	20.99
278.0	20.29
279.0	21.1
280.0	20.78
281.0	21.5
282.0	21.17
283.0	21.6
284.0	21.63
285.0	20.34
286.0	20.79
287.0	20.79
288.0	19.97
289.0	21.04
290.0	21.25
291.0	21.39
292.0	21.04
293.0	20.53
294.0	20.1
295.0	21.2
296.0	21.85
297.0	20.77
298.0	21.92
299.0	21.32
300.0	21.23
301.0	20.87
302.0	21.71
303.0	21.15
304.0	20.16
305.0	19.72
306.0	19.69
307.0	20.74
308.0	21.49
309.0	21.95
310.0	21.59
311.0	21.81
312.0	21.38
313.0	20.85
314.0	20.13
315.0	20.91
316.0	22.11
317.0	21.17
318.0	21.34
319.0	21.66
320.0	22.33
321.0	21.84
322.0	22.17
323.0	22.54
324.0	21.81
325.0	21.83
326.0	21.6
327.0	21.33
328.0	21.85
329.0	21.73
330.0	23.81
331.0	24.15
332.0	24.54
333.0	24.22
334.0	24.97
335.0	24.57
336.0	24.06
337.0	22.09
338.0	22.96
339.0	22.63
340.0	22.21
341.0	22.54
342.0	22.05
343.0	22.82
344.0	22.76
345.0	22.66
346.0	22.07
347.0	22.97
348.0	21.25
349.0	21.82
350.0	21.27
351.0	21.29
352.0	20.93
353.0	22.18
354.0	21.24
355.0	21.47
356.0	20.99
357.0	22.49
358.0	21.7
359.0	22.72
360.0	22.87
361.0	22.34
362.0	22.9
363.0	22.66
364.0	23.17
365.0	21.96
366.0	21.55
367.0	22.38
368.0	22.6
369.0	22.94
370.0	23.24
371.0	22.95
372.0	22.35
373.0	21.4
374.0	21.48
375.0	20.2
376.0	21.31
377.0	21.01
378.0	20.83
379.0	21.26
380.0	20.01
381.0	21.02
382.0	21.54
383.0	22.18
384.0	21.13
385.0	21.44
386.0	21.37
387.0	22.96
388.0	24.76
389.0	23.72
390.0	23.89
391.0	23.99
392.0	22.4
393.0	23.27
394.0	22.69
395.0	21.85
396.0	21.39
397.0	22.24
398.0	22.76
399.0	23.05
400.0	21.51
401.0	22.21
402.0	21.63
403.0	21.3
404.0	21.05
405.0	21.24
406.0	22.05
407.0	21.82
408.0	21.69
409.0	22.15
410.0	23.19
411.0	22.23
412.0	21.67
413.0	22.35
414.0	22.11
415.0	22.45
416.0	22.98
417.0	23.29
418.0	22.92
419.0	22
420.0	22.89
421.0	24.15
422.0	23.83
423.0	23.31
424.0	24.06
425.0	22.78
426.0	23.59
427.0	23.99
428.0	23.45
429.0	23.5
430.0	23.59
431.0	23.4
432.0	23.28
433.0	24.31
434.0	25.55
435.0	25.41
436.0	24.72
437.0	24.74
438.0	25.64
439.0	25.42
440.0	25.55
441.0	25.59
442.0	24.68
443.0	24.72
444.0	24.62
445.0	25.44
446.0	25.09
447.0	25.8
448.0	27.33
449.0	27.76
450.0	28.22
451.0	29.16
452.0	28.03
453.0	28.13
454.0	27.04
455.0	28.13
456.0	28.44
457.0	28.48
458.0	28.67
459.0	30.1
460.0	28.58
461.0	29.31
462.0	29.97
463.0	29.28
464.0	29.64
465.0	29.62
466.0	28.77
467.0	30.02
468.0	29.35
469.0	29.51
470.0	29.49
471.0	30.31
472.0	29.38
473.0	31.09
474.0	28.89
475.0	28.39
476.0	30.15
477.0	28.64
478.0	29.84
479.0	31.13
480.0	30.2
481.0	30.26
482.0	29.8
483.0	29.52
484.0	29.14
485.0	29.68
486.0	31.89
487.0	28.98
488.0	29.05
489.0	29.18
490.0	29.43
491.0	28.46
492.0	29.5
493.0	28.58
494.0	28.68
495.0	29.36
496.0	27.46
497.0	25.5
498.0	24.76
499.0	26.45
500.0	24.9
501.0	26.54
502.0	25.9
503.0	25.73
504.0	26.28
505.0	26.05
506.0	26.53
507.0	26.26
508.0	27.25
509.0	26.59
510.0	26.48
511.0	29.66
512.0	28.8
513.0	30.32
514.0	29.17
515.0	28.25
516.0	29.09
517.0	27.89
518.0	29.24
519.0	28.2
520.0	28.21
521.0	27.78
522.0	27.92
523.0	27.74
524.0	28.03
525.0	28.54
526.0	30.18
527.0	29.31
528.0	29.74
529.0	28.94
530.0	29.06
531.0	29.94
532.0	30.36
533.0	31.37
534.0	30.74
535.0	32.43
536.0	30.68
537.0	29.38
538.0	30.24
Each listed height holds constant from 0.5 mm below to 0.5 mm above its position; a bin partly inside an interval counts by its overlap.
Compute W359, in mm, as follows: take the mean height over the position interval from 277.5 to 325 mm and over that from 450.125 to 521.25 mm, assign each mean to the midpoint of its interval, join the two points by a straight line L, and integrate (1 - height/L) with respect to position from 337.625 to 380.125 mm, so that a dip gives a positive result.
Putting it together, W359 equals 2.6 mm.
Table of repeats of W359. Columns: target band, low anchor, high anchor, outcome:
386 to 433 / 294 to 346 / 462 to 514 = 5.0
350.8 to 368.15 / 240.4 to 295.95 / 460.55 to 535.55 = 1.5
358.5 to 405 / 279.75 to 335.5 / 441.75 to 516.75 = 4.4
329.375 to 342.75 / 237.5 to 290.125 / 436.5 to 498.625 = 0.2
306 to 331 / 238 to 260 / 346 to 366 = 0.4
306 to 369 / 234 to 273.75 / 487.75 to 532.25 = 3.7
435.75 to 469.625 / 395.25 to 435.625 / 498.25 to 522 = -4.0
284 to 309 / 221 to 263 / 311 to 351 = 1.4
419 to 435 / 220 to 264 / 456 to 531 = 1.9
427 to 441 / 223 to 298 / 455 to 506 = 1.4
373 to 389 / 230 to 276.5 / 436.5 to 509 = 2.4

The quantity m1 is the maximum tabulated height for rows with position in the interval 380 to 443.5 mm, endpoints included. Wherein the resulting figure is 25.64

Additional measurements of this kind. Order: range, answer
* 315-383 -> 24.97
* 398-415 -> 23.19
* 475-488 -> 31.89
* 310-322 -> 22.33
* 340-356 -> 22.97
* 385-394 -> 24.76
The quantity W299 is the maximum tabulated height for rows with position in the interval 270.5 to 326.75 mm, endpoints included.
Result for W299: 22.54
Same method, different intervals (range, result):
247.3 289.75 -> 23.02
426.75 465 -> 30.1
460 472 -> 30.31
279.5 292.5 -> 21.63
